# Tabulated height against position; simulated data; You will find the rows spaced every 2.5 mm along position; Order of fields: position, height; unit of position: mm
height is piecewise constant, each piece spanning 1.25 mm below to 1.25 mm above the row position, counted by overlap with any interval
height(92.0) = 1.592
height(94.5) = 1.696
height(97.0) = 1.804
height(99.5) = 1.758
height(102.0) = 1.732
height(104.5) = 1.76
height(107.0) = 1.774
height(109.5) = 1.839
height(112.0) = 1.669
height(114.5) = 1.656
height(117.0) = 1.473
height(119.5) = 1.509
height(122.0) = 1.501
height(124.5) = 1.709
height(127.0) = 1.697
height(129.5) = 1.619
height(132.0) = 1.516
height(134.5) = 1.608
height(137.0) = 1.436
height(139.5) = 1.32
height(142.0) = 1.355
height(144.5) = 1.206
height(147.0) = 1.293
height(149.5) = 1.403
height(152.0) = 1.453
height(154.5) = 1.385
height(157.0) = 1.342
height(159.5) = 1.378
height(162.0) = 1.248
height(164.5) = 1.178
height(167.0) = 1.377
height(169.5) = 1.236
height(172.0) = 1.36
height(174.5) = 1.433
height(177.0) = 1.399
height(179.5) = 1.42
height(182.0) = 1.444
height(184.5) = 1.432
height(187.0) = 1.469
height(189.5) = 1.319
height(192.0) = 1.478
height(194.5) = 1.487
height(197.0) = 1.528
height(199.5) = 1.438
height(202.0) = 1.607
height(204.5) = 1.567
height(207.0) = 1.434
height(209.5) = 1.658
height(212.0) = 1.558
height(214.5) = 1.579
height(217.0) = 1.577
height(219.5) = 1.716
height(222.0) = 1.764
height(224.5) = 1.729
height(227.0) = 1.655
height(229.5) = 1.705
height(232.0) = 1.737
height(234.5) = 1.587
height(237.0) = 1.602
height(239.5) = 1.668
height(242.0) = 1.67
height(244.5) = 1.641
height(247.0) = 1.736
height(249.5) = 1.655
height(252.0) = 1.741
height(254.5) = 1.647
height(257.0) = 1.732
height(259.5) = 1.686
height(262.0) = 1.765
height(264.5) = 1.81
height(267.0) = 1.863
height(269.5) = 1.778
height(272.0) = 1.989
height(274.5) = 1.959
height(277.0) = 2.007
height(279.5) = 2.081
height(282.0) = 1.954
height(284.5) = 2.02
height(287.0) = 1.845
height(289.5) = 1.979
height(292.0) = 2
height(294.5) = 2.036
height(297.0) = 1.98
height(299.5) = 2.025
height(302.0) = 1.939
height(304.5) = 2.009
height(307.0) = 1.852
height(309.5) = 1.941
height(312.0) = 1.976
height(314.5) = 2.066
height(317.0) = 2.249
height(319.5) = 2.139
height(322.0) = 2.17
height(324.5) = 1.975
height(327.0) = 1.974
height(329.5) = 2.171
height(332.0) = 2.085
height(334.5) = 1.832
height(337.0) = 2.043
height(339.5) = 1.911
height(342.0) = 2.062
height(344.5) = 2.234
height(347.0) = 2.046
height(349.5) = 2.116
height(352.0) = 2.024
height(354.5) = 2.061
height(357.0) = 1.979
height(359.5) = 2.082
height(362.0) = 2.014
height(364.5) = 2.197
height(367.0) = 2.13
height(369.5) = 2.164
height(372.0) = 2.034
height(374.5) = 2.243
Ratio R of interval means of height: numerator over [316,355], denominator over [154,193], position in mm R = 1.5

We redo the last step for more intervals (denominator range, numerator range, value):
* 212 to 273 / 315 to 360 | 1.21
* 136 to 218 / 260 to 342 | 1.40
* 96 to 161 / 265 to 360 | 1.30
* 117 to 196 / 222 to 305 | 1.28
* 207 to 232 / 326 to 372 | 1.25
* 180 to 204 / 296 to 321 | 1.38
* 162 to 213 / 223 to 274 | 1.20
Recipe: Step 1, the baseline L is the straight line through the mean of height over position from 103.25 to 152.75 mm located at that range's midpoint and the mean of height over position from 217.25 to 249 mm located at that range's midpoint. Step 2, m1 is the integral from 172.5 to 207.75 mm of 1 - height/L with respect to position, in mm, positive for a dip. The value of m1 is 3.6 mm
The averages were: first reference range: 1.54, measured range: 1.46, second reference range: 1.68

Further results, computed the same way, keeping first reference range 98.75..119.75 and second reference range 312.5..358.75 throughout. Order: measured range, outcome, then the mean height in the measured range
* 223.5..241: 2.08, 1.67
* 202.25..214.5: 1.94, 1.56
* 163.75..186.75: 5.46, 1.37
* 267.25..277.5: 0.20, 1.92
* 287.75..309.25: 0.31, 1.97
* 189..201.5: 2.49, 1.47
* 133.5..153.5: 4.19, 1.38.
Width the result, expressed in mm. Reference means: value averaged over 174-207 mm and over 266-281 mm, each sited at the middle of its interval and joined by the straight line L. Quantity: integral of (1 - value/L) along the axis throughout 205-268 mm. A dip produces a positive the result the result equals 1.97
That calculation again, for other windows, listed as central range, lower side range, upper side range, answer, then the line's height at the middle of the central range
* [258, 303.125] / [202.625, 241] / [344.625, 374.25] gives -2.4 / 1.83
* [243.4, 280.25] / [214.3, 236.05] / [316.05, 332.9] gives 0.7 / 1.83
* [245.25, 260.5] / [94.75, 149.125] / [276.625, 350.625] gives 1.5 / 1.88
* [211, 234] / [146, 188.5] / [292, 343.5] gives -0.8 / 1.61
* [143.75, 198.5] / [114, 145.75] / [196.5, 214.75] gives 5.4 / 1.53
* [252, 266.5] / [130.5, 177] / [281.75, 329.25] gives 0.6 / 1.81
